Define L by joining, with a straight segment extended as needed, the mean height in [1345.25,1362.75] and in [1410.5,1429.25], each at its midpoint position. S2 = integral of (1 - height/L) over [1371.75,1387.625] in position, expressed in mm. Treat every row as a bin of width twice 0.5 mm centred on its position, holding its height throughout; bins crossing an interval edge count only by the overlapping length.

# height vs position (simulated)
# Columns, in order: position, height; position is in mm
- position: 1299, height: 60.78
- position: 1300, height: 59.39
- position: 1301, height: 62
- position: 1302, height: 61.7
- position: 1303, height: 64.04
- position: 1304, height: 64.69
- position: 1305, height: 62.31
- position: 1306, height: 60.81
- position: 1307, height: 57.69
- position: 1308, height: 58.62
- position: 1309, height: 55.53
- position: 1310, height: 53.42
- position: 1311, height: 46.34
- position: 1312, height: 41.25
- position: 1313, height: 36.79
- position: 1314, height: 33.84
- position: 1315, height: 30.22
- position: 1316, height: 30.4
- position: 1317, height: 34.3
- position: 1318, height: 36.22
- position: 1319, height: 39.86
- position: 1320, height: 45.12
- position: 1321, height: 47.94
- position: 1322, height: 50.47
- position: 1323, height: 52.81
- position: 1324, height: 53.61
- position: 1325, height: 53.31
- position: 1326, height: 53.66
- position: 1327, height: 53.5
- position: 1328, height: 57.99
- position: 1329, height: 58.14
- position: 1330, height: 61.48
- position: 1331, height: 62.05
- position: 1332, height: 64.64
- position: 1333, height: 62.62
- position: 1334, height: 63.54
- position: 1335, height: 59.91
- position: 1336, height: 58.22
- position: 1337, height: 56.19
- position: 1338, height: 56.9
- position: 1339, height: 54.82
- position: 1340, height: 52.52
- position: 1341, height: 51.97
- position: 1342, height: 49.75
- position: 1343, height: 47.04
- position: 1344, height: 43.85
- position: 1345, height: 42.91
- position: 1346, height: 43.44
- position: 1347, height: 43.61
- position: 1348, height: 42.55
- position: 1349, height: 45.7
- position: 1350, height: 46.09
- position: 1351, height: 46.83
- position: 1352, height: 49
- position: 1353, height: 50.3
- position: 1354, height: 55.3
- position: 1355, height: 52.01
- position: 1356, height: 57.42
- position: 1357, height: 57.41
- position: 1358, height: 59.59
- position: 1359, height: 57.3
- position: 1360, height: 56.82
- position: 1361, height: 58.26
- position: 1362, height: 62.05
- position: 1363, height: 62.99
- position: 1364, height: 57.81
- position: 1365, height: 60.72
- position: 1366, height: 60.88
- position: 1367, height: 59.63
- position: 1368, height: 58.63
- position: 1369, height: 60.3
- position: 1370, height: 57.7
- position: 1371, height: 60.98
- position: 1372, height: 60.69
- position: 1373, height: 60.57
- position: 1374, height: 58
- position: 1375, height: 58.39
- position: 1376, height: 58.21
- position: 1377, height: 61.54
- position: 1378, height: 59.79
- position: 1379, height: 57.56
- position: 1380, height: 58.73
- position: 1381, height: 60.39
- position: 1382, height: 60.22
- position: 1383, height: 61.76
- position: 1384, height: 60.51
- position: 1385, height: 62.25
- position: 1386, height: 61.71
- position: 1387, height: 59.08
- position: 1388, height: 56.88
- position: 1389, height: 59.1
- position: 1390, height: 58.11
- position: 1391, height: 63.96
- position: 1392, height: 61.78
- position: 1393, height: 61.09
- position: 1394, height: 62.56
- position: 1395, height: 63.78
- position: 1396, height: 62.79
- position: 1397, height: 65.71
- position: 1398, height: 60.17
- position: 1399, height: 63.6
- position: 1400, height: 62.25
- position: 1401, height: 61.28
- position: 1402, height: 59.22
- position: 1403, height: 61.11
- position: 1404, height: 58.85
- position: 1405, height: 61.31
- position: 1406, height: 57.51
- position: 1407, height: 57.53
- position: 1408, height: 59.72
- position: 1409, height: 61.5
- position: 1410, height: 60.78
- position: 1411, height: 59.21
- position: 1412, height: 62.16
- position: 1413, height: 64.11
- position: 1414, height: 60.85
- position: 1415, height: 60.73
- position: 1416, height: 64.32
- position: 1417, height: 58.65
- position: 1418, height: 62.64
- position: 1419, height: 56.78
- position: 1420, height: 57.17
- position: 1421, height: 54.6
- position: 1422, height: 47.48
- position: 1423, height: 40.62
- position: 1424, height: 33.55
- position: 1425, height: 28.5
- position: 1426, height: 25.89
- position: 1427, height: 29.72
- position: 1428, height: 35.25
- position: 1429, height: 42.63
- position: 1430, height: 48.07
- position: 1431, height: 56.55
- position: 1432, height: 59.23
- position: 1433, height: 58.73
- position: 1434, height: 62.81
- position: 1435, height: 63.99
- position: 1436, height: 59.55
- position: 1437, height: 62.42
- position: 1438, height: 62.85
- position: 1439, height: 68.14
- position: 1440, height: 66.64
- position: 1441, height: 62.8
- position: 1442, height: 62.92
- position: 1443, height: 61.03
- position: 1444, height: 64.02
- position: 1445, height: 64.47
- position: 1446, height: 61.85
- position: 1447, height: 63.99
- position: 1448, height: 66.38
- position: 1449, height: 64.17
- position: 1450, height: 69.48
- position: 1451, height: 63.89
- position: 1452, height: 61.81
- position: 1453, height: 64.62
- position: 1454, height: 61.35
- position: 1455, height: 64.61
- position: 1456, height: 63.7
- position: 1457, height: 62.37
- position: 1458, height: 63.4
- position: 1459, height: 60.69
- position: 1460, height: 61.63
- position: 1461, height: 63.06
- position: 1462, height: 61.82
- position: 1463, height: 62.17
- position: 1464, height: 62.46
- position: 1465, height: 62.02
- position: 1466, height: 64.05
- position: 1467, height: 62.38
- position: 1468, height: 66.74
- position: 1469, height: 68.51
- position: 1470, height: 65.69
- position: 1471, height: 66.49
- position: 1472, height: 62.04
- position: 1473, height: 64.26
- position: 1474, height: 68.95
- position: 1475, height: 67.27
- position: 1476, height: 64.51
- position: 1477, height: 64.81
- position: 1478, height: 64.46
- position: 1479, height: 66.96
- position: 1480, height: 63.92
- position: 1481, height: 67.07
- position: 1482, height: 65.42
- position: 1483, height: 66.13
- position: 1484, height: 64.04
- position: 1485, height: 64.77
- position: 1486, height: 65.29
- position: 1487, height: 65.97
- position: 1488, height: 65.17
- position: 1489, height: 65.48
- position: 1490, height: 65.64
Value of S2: -2.7 mm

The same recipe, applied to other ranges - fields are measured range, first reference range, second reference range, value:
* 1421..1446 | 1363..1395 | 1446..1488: 3.9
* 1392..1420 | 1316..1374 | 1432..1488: -0.9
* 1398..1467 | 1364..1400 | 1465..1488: 4.9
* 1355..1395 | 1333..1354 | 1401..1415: -3.2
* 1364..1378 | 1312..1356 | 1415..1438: -2.7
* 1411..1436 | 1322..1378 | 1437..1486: 3.9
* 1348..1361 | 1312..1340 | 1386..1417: 0.5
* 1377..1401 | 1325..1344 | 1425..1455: -1.6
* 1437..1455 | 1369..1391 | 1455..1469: -0.5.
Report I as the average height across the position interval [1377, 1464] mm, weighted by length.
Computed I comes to 59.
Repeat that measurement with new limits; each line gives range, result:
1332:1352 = 51.3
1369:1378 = 59.6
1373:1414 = 60.6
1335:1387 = 55.7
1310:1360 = 50.1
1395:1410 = 61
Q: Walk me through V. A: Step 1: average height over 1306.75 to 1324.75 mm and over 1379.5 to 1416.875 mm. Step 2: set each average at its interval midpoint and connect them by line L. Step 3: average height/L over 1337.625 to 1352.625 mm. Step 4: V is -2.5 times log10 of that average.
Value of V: 0.058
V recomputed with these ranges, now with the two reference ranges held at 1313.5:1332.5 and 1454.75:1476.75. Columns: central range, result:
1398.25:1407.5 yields -0.06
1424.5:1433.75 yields 0.36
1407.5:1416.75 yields -0.06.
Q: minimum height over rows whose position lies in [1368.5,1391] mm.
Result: 56.88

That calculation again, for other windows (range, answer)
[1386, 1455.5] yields 25.89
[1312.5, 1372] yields 30.22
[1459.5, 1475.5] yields 61.63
